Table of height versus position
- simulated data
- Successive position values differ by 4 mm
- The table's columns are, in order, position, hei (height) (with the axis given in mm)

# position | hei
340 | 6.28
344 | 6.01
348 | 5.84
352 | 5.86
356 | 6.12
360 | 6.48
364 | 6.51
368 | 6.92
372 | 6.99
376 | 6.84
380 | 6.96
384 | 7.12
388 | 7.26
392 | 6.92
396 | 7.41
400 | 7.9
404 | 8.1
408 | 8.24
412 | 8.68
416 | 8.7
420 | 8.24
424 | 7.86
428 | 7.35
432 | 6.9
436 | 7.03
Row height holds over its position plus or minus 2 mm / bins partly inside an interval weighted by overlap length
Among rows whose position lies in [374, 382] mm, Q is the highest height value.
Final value 6.96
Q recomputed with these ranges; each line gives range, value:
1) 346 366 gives 6.51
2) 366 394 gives 7.26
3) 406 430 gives 8.7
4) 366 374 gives 6.99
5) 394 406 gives 8.1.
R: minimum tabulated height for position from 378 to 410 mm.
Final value 6.92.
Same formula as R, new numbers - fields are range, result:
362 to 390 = 6.51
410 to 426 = 7.86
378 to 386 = 6.96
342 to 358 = 5.84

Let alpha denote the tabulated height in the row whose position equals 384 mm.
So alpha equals 7.12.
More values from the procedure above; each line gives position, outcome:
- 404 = 8.1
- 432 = 6.9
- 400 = 7.9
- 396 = 7.41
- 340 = 6.28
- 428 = 7.35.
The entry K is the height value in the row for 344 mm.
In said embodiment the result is 6.01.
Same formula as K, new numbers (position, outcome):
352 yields 5.86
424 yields 7.86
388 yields 7.26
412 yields 8.68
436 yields 7.03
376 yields 6.84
